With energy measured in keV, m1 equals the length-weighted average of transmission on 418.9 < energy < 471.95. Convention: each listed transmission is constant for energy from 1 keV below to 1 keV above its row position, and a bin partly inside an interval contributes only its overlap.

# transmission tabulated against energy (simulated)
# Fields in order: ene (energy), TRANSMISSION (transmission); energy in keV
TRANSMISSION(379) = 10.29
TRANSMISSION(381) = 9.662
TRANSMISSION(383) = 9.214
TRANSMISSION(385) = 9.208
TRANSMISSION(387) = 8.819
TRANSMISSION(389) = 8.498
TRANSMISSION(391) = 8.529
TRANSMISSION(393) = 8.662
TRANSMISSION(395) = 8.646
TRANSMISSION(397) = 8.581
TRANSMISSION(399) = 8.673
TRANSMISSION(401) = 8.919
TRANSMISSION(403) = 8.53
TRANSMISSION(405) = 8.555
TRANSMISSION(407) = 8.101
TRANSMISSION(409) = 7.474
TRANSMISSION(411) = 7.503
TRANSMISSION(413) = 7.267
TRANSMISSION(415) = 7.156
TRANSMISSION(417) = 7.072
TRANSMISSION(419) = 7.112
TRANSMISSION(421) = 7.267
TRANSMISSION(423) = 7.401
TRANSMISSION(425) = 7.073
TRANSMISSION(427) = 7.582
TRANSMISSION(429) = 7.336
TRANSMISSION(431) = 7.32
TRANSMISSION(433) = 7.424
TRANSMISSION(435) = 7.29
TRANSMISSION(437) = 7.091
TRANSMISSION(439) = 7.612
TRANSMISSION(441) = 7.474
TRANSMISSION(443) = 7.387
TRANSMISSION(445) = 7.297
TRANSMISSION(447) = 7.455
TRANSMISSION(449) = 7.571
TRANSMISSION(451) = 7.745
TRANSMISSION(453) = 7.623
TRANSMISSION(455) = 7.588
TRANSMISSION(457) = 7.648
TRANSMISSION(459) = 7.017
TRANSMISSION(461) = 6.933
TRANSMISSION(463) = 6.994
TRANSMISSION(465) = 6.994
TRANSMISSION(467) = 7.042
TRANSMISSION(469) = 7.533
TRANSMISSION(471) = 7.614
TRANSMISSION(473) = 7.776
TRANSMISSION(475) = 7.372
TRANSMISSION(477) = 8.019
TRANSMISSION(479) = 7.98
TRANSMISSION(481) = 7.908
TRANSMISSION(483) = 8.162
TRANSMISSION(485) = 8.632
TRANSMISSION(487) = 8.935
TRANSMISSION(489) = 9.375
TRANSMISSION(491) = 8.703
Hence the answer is 7.35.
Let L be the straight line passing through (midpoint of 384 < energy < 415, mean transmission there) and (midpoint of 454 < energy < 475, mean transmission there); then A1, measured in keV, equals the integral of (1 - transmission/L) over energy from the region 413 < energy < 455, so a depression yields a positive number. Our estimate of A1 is 2.31 keV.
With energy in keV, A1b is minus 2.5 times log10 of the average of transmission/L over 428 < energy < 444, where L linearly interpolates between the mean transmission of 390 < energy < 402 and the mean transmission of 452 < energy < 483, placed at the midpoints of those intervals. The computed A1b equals 0.09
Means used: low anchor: 8.67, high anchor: 7.49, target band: 7.37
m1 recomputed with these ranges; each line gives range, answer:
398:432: 7.67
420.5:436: 7.34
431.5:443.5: 7.38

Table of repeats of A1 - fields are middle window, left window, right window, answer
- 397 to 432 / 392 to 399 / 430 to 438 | 1.2 keV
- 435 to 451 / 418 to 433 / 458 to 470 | -0.5 keV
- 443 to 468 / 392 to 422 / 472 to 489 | 2.4 keV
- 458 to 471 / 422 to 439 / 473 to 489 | 1.3 keV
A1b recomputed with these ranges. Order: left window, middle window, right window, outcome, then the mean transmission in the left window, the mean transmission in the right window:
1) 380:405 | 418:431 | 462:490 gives 0.16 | 8.82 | 7.88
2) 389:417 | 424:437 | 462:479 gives 0.08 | 8.17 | 7.45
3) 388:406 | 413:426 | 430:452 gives 0.12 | 8.62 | 7.42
